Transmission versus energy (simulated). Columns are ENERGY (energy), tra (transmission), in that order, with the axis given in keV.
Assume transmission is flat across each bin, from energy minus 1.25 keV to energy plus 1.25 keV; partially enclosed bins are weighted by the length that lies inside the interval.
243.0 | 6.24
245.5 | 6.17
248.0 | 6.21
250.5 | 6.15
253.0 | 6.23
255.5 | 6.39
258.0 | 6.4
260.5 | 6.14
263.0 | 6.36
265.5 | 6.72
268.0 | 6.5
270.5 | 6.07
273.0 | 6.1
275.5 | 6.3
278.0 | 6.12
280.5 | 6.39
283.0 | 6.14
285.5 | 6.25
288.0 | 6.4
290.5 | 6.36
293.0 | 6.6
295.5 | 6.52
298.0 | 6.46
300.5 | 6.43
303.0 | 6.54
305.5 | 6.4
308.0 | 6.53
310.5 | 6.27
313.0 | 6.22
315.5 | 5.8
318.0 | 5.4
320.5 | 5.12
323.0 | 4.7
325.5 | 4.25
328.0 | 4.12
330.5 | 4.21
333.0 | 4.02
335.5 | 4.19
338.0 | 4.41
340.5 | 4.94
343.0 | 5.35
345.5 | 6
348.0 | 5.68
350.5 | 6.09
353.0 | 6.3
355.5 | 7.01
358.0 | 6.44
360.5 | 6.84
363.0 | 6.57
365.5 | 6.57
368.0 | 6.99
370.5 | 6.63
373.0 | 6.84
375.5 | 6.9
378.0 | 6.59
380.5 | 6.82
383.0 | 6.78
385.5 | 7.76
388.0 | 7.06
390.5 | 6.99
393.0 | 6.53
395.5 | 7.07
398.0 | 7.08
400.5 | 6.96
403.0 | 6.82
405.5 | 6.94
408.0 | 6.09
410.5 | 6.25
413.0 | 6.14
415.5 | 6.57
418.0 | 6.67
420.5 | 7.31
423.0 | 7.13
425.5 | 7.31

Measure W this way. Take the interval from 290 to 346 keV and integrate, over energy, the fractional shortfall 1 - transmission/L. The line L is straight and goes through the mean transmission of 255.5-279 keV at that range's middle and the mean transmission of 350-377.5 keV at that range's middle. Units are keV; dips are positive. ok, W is 8.6 keV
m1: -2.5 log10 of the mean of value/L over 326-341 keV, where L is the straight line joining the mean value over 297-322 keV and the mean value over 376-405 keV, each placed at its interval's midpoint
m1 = 0.429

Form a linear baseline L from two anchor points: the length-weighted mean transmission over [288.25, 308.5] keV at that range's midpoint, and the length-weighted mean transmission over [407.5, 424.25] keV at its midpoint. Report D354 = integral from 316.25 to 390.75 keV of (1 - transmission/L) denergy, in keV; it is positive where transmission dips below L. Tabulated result 7.3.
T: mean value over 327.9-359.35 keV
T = 5.34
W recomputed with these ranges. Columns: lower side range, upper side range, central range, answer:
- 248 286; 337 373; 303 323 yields 0.97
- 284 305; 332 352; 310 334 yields 3.01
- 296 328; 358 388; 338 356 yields 1.80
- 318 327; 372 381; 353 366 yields -1.08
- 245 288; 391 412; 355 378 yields -0.46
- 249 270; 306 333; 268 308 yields -3.73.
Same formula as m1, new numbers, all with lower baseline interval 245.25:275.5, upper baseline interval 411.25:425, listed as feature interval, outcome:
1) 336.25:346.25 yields 0.27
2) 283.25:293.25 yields 0.00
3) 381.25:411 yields -0.03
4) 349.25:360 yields 0.02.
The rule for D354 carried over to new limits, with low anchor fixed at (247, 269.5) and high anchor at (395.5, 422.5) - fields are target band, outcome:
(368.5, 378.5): -0.2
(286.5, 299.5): -0.1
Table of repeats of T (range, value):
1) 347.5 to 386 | 6.67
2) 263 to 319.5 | 6.29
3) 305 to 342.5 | 5.08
